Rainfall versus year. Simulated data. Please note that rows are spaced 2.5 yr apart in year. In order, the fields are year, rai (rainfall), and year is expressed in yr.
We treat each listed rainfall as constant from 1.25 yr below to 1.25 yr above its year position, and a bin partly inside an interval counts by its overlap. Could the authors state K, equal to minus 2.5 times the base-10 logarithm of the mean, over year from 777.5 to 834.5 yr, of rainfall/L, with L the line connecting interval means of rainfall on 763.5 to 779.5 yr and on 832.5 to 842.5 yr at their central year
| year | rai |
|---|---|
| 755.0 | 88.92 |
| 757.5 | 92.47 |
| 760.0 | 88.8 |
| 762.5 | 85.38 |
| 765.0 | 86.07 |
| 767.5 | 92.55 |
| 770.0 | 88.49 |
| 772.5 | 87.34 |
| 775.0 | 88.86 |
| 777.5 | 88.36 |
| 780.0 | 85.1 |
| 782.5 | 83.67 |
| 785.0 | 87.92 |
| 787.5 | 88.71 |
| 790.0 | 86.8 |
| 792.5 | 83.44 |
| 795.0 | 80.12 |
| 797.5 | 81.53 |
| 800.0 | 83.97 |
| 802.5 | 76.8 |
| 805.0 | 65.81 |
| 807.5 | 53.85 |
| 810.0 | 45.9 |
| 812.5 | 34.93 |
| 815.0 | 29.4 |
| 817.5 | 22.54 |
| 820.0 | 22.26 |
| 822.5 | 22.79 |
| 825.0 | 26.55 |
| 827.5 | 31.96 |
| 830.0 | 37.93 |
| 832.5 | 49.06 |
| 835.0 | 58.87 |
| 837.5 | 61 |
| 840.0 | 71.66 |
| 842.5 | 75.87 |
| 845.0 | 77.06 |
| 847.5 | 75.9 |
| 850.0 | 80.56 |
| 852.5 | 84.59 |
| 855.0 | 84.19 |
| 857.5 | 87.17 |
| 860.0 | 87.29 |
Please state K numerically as 0.29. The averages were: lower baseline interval 88.4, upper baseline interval 63.5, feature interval 58.9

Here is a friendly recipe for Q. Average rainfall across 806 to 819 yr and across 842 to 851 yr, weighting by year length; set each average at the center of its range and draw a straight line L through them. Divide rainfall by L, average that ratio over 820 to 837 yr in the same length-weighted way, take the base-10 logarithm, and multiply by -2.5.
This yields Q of 0.46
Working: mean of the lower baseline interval 37.6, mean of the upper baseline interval 77.4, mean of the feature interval 37.7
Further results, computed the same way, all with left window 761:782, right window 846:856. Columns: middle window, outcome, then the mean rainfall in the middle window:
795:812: 0.25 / 67.4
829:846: 0.31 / 61.8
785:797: 0.01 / 84.9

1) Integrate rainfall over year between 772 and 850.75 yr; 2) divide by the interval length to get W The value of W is 63.6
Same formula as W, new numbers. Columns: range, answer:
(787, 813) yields 71.6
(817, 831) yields 27.4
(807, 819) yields 36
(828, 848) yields 61.8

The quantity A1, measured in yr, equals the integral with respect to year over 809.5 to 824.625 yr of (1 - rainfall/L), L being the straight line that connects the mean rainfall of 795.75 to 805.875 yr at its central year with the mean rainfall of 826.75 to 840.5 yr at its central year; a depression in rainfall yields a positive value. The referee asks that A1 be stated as 8.5 yr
